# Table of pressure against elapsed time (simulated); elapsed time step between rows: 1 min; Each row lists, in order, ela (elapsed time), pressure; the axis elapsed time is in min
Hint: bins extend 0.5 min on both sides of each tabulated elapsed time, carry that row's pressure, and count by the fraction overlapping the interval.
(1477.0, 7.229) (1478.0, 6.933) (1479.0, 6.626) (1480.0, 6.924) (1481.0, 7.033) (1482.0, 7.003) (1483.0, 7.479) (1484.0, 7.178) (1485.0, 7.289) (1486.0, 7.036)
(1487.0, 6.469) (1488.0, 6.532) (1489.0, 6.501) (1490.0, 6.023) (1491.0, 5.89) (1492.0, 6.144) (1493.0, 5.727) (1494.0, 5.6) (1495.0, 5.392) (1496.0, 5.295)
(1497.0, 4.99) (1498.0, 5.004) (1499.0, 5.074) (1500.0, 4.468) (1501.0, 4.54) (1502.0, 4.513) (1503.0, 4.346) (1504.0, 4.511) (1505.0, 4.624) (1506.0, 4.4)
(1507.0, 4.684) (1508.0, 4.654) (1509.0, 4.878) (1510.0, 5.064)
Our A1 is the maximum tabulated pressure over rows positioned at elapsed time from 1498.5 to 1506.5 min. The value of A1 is 5.074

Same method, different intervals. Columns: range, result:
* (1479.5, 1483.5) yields 7.479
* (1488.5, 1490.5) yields 6.501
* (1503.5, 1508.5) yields 4.684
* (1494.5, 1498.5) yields 5.392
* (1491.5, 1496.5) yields 6.144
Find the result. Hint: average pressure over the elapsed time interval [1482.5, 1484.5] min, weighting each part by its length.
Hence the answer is 7.33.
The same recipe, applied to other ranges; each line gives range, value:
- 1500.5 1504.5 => 4.48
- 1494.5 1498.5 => 5.17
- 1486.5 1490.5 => 6.38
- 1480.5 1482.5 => 7.02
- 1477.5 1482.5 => 6.9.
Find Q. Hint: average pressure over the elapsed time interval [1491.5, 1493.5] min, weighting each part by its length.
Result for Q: 5.94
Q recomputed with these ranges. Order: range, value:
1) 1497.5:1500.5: 4.85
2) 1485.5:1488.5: 6.68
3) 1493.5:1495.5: 5.5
